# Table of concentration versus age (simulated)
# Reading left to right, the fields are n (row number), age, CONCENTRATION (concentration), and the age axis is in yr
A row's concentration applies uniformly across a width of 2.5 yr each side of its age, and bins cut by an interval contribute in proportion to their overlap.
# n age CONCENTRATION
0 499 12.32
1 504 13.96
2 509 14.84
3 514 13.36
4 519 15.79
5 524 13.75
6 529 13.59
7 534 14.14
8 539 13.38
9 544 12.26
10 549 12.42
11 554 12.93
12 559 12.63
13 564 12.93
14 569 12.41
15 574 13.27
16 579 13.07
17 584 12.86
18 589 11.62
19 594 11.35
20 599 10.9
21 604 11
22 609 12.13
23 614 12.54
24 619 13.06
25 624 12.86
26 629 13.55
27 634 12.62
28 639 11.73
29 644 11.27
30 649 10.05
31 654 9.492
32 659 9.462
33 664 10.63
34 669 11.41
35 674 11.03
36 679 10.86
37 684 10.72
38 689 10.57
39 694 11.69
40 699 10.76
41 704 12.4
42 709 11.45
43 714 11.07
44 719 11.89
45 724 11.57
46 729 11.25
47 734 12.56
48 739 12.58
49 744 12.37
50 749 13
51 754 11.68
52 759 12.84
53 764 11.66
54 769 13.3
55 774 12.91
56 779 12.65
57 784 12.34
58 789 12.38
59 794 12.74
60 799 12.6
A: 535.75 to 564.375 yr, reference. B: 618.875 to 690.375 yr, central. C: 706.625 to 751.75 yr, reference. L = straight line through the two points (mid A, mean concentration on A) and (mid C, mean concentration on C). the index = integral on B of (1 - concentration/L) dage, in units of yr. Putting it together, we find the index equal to 6.2 yr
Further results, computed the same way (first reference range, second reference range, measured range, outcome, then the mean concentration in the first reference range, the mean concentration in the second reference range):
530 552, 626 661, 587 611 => 1.3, 13.1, 11.2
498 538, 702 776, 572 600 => 2.5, 14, 12.2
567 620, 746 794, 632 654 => 2.0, 12.2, 12.5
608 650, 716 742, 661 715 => 4.3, 12.3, 12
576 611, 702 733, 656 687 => 2.8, 11.9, 11.6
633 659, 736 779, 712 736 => 0.7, 10.8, 12.5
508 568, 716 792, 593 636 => 2.6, 13.4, 12.3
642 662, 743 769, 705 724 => -0.2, 10.1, 12.4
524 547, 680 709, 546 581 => 0.5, 13.4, 11.2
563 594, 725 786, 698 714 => 1.2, 12.6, 12.4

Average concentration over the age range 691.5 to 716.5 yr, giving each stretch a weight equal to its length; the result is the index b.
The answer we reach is 11.5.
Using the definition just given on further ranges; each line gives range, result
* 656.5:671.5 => 10.5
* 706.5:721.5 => 11.5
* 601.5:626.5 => 12.3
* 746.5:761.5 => 12.5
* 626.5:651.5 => 11.8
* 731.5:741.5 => 12.6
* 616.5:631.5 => 13.2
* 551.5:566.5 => 12.8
